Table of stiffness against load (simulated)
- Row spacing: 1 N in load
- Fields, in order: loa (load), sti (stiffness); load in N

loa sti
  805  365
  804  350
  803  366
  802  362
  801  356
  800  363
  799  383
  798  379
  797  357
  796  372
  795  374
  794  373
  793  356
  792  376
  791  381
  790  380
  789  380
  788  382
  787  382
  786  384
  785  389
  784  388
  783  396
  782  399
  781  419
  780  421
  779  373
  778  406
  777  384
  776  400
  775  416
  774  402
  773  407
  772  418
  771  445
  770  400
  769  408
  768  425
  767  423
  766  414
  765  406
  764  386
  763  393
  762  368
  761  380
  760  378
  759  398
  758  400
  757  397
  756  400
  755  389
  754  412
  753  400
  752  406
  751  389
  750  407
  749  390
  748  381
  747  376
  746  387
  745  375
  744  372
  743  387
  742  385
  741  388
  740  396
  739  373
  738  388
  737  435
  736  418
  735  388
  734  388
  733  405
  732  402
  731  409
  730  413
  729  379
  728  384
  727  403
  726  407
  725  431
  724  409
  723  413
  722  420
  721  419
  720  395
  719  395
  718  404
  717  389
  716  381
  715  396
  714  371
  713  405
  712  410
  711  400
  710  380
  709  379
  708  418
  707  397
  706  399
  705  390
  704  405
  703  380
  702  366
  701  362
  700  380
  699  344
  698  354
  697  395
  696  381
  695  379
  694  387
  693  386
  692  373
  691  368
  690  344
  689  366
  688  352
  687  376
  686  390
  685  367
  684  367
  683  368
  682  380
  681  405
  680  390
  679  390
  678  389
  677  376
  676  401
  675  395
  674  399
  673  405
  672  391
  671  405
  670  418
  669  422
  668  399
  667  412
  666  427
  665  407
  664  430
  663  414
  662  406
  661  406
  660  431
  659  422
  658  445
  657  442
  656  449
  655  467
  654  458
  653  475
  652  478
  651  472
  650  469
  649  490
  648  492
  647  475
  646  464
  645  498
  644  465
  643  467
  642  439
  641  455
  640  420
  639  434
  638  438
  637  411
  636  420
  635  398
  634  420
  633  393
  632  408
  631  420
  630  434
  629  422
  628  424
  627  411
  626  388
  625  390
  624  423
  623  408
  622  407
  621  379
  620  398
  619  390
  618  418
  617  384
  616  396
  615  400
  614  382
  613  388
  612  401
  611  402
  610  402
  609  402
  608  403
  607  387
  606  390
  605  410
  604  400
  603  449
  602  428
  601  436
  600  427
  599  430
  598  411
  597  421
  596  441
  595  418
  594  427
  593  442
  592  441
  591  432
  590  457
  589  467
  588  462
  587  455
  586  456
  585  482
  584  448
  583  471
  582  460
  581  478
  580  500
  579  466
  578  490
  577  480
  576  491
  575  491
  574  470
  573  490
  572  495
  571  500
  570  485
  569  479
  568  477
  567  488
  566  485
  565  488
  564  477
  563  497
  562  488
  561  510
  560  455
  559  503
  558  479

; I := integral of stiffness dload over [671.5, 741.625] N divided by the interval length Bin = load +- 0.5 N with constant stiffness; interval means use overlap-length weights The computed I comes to 390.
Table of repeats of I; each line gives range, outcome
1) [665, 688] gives 394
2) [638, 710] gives 410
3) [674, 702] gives 377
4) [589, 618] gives 416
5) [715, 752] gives 397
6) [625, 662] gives 440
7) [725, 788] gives 398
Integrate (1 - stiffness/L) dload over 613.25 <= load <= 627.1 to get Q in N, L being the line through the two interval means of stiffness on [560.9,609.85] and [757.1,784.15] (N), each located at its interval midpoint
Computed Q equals 1.5 N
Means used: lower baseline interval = 456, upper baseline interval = 402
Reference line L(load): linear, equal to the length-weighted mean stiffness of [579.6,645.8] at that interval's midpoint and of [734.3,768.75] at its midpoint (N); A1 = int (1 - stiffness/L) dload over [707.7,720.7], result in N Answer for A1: 0.28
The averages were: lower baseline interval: 425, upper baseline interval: 394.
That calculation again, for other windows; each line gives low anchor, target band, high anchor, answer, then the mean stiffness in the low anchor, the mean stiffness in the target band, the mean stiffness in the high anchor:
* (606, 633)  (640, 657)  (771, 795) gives -2.8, 402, 467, 393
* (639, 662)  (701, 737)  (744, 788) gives 2.0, 456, 399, 398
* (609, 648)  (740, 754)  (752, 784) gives 0.5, 418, 389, 402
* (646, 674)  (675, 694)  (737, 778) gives 2.2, 437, 378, 397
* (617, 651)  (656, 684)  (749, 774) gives 1.0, 429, 407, 402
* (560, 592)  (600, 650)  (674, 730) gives 2.4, 477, 420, 387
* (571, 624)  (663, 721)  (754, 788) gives 3.7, 434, 389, 400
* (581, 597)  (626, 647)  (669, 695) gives -0.8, 451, 432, 384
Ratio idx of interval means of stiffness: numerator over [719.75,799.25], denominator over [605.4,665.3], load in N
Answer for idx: 0.9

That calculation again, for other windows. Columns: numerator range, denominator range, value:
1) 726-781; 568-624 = 0.91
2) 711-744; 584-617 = 0.94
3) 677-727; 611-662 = 0.90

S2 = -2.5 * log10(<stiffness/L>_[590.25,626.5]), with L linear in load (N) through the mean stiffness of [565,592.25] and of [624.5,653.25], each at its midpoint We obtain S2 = 0.12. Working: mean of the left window 474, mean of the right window 440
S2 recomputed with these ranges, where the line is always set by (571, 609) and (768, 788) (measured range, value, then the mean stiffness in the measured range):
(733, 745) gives 0.052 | 392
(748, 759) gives 0.027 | 398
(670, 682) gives 0.084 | 395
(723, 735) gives 0.031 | 403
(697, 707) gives 0.118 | 378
